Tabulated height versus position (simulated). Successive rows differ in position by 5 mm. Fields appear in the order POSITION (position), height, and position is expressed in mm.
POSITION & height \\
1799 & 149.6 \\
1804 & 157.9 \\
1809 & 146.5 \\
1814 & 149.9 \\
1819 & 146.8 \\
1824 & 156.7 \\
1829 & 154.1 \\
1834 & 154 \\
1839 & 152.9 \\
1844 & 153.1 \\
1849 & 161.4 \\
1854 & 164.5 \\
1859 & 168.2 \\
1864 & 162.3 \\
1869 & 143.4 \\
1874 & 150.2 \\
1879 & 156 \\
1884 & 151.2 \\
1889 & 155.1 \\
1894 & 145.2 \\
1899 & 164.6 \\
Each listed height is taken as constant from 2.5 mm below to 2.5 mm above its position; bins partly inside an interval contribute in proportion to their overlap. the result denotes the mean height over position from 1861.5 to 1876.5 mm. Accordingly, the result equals 152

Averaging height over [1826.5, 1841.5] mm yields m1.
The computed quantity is 154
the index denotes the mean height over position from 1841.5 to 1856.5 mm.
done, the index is 160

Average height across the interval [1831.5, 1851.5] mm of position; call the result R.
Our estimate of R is 155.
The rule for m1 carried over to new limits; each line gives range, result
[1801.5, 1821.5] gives 150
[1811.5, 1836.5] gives 152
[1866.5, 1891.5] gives 151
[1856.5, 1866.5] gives 165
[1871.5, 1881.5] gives 153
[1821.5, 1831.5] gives 155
